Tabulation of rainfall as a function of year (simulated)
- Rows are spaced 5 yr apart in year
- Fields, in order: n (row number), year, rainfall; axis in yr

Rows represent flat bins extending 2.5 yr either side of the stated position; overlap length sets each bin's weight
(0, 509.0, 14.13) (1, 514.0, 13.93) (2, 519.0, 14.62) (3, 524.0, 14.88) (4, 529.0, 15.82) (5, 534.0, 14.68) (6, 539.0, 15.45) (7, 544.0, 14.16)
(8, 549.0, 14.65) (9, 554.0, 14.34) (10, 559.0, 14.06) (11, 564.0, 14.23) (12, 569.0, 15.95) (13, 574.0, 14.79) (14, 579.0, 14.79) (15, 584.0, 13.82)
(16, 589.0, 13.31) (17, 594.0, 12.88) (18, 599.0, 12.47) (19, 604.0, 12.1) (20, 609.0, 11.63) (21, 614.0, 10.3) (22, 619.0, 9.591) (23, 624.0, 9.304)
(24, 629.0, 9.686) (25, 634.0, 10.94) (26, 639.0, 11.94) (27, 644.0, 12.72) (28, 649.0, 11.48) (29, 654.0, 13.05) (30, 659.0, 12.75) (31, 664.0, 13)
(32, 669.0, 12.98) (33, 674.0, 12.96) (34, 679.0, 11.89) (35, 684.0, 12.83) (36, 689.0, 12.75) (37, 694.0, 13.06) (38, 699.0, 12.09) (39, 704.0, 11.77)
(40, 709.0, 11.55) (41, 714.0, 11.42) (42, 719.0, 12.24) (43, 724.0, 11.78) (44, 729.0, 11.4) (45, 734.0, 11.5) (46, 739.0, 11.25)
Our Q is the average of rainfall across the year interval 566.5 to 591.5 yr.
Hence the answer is 14.5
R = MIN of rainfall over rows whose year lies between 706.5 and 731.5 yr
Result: 11.4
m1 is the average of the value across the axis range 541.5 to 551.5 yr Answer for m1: 14.4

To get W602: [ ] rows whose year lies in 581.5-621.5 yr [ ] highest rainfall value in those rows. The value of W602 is 13.82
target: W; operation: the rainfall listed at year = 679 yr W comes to 11.89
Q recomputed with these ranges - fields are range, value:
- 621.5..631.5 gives 9.5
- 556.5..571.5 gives 14.7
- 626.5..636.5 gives 10.3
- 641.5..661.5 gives 12.5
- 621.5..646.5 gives 10.9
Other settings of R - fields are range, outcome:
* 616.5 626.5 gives 9.304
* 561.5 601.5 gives 12.47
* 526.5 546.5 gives 14.16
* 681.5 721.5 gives 11.42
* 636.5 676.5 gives 11.48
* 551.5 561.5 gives 14.06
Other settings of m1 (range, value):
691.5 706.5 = 12.3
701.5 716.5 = 11.6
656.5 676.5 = 12.9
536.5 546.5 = 14.8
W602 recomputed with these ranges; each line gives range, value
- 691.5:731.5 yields 13.06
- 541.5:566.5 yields 14.65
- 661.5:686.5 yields 13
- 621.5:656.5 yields 13.05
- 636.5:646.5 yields 12.72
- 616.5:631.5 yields 9.686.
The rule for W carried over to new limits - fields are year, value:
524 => 14.88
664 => 13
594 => 12.88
